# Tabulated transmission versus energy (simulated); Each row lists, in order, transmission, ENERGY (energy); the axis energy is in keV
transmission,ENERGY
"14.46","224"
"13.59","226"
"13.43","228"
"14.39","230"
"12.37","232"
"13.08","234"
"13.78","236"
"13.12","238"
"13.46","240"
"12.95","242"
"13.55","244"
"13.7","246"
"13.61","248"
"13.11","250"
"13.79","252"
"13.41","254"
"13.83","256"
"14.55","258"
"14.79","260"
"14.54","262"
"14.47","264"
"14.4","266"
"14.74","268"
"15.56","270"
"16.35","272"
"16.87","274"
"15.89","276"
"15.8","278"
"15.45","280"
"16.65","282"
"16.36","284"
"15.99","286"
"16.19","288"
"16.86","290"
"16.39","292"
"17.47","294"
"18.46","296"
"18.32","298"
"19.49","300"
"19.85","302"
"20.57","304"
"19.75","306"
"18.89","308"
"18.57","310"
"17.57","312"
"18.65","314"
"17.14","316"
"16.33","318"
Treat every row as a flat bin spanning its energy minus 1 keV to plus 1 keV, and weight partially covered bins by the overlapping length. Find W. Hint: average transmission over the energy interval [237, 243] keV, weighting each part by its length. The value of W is 13.2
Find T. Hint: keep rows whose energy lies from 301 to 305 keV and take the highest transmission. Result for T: 20.57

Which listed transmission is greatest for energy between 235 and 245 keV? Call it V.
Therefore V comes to 13.78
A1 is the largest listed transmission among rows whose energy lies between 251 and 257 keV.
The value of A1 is 13.83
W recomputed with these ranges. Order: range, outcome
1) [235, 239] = 13.4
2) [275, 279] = 15.8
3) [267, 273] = 15.6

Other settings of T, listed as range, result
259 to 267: 14.79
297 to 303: 19.85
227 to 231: 14.39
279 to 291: 16.86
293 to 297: 18.46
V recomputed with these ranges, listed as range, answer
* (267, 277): 16.87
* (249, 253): 13.79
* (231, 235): 13.08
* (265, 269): 14.74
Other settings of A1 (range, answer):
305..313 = 19.75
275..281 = 15.89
